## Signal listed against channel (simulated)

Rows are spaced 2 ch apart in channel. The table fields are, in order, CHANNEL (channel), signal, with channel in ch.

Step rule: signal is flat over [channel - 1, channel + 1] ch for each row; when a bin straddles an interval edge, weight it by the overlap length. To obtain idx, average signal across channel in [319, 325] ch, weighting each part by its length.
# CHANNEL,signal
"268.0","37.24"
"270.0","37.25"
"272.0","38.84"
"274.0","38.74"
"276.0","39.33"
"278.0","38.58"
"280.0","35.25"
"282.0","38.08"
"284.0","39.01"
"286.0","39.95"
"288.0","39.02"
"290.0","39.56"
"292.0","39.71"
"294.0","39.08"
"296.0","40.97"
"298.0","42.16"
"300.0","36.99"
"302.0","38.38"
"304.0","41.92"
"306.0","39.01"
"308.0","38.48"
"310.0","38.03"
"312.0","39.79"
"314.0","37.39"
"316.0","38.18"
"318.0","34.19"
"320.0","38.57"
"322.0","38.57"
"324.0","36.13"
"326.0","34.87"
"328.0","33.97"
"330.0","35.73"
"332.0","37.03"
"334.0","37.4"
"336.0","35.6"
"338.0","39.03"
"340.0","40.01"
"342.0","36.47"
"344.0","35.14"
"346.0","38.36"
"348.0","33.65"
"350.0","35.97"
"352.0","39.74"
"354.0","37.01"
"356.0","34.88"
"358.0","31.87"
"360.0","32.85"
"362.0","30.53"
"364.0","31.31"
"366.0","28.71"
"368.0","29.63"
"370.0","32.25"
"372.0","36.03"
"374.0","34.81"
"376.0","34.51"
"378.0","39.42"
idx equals 37.8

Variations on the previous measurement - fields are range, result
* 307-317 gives 38.4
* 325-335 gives 35.8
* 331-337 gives 36.7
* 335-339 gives 37.3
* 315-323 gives 37.4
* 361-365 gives 30.9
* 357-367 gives 31.1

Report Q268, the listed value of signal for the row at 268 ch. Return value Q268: 37.24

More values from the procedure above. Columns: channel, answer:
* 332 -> 37.03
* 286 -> 39.95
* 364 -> 31.31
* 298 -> 42.16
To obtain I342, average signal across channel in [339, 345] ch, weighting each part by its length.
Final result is 37.2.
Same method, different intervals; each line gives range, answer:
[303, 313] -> 39.4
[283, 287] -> 39.5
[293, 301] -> 39.8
